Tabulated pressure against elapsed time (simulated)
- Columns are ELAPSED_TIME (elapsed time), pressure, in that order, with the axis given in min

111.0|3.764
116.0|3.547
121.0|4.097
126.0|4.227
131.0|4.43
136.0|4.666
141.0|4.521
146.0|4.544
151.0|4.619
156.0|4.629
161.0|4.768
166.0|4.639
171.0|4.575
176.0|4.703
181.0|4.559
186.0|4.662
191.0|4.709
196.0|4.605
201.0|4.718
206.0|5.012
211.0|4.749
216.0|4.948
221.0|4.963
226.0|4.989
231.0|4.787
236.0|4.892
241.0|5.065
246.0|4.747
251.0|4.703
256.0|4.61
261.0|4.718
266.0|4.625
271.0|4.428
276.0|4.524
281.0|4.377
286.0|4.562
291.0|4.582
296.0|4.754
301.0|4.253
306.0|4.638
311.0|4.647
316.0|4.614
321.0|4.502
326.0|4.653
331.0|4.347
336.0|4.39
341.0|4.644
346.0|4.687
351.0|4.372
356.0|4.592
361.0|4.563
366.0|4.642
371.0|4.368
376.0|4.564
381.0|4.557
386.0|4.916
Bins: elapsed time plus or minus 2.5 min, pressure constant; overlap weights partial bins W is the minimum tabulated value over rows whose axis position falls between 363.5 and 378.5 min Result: 4.368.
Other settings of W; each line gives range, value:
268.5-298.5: 4.377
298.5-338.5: 4.253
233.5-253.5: 4.703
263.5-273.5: 4.428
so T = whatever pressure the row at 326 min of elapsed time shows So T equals 4.653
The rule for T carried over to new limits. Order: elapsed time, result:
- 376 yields 4.564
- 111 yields 3.764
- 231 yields 4.787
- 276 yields 4.524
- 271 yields 4.428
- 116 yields 3.547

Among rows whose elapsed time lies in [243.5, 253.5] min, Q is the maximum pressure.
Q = 4.747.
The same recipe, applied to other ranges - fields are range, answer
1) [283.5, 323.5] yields 4.754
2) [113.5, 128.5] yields 4.227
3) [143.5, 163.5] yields 4.768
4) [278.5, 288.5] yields 4.562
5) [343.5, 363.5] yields 4.687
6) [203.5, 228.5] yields 5.012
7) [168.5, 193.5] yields 4.709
